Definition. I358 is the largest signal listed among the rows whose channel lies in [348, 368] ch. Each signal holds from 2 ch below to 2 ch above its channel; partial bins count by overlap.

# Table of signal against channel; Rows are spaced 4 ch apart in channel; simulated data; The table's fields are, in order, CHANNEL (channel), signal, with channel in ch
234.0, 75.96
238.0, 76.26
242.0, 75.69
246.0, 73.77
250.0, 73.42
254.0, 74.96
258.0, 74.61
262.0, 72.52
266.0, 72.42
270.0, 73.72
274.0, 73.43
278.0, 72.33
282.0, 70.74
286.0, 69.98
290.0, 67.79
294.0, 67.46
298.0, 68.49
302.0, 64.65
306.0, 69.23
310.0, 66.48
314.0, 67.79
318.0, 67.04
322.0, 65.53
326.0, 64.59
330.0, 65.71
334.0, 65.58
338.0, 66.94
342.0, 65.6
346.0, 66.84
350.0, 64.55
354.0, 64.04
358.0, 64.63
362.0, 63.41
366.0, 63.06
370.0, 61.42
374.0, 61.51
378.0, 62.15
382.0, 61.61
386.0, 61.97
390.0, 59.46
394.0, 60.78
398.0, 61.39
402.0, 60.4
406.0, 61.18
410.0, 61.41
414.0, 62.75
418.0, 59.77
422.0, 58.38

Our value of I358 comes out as 64.63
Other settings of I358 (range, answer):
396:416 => 62.75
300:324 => 69.23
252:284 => 74.96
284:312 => 69.98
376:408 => 62.15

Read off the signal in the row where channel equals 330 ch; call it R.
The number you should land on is 65.71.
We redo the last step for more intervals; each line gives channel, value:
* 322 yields 65.53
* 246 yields 73.77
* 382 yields 61.61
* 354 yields 64.04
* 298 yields 68.49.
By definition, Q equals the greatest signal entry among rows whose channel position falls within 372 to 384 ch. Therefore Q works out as 62.15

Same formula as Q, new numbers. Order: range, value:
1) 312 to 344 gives 67.79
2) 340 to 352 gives 66.84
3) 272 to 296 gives 73.43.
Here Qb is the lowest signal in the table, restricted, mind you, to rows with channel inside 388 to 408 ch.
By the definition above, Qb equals 59.46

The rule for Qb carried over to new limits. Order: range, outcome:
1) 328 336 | 65.58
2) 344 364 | 63.41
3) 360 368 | 63.06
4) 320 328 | 64.59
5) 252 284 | 70.74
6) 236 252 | 73.42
